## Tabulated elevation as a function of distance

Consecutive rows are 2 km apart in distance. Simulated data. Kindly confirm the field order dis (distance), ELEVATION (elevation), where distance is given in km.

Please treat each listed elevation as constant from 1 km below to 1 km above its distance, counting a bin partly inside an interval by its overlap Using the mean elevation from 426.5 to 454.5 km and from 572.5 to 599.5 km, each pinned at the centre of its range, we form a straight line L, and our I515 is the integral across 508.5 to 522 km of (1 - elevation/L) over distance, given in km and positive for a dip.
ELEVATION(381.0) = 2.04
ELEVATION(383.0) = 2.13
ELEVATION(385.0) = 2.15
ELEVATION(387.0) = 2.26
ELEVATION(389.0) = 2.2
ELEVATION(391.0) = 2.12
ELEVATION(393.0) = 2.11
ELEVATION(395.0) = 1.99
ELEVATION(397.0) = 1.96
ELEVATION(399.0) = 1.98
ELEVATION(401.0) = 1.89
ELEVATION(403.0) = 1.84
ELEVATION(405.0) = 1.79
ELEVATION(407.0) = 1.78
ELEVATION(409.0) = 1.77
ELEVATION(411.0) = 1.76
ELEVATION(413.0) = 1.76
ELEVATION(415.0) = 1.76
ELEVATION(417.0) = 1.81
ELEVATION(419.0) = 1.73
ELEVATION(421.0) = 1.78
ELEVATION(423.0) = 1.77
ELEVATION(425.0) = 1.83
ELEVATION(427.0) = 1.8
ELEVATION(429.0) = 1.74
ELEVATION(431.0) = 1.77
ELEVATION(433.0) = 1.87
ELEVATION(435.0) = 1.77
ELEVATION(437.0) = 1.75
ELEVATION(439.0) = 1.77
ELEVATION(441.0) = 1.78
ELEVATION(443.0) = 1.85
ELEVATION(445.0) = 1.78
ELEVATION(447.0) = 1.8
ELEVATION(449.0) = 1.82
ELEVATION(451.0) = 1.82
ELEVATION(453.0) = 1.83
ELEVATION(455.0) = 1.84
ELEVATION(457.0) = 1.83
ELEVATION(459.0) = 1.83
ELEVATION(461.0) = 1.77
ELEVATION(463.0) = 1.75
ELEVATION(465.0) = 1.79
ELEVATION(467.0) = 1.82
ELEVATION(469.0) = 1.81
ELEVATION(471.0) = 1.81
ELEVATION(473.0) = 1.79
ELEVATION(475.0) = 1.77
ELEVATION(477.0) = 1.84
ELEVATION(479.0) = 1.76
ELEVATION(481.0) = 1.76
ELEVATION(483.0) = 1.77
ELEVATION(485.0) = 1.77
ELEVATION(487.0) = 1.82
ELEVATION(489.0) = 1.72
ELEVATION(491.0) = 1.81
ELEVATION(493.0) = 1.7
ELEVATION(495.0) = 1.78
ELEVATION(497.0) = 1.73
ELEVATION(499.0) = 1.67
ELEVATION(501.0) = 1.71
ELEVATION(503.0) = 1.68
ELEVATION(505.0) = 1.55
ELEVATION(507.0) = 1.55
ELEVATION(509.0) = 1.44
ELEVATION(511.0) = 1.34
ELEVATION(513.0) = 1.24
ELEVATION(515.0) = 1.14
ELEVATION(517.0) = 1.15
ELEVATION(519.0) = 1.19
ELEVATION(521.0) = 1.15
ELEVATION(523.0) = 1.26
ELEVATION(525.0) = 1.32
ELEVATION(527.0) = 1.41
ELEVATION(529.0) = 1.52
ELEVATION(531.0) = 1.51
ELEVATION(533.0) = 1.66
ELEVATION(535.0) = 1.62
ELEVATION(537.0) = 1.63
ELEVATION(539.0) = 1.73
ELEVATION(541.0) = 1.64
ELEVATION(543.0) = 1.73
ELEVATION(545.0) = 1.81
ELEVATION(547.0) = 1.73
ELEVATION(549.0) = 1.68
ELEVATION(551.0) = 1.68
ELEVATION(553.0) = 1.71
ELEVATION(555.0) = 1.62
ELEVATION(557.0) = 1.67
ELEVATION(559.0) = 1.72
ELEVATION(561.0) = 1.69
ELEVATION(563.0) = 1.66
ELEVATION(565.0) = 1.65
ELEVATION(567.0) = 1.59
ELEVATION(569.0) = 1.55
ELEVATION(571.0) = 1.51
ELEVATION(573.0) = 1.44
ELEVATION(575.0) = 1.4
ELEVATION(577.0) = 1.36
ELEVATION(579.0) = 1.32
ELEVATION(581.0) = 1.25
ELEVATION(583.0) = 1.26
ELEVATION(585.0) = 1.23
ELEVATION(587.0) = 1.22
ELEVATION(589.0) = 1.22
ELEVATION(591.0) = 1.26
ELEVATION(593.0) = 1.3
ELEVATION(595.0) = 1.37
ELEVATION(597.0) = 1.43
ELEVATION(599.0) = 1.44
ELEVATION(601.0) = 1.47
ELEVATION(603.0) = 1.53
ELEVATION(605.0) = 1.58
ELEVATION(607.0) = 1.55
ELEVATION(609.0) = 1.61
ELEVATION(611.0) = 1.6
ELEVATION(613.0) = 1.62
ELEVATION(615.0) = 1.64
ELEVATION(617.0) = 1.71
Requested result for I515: 2.8 km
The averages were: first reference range 1.8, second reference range 1.32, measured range 1.23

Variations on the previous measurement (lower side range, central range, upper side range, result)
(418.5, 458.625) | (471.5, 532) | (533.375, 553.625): 6.1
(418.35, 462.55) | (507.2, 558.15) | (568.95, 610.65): 1.3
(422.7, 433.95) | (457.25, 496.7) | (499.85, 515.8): -4.7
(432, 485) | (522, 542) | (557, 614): 0.9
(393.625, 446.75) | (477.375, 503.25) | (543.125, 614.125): -1.1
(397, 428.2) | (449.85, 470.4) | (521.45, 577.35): -0.9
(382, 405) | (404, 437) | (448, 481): 2.9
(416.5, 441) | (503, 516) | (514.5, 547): 1.2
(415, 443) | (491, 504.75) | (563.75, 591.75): -1.0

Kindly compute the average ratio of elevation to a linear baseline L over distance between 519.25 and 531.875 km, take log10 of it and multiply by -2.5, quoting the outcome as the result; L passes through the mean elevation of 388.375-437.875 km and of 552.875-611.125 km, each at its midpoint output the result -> 0.18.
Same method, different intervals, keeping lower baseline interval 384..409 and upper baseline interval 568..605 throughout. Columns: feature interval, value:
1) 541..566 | -0.15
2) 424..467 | 0.02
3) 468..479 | -0.04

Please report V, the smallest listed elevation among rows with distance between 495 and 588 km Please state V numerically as 1.14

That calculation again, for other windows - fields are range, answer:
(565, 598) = 1.22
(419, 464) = 1.73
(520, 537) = 1.15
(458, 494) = 1.7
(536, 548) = 1.63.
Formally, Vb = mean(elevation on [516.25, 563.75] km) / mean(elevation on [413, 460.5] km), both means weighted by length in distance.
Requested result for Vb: 0.87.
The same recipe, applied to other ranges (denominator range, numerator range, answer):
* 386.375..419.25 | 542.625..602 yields 0.78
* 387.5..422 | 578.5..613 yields 0.74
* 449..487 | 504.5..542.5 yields 0.79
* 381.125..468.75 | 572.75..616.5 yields 0.76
